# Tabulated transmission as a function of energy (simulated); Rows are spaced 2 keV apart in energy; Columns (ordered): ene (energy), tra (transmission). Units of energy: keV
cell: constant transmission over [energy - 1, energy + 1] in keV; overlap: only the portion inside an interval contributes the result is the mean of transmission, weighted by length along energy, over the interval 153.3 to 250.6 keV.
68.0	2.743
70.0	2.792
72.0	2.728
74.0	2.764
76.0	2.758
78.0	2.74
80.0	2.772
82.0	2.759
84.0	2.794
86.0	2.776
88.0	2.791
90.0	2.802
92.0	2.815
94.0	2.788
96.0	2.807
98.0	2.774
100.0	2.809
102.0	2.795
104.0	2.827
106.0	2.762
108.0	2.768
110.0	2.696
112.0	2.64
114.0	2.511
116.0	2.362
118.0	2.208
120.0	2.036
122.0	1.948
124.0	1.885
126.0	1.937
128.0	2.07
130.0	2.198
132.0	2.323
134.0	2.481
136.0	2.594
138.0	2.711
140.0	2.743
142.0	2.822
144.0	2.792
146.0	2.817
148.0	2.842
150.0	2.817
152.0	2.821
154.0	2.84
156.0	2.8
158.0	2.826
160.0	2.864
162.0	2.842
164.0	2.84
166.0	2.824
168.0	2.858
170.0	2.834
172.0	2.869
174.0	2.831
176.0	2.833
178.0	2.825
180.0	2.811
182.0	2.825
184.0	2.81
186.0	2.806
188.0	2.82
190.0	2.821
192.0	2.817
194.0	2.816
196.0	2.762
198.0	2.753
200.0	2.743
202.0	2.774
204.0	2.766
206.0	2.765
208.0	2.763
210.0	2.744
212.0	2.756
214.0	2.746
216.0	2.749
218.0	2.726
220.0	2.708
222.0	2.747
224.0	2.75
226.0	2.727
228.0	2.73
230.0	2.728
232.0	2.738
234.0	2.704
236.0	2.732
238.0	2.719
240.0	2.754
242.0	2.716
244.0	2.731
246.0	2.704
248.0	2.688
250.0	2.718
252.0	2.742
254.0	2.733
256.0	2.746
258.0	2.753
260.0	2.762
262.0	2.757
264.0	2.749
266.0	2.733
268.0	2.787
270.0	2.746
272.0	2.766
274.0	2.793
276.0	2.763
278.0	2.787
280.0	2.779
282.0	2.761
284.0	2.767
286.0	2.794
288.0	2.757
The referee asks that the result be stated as 2.78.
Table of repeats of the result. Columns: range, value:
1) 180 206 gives 2.79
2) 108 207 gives 2.66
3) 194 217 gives 2.76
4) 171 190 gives 2.83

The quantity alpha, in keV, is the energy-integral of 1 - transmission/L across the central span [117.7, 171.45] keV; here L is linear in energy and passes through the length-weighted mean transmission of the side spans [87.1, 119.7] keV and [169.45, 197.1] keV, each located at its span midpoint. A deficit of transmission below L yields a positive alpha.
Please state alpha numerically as 3.4 keV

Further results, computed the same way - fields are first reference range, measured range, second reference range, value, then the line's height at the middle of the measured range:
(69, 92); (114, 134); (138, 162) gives 4.7 keV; 2.8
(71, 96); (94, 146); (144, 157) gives 5.3 keV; 2.8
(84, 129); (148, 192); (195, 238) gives -2.8 keV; 2.66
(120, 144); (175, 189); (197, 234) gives -1.3 keV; 2.58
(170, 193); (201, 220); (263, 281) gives 0.4 keV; 2.81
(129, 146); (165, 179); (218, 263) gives -1.0 keV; 2.64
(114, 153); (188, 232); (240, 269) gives -2.2 keV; 2.63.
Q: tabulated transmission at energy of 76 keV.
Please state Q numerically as 2.758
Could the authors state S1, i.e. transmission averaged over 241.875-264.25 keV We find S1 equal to 2.73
